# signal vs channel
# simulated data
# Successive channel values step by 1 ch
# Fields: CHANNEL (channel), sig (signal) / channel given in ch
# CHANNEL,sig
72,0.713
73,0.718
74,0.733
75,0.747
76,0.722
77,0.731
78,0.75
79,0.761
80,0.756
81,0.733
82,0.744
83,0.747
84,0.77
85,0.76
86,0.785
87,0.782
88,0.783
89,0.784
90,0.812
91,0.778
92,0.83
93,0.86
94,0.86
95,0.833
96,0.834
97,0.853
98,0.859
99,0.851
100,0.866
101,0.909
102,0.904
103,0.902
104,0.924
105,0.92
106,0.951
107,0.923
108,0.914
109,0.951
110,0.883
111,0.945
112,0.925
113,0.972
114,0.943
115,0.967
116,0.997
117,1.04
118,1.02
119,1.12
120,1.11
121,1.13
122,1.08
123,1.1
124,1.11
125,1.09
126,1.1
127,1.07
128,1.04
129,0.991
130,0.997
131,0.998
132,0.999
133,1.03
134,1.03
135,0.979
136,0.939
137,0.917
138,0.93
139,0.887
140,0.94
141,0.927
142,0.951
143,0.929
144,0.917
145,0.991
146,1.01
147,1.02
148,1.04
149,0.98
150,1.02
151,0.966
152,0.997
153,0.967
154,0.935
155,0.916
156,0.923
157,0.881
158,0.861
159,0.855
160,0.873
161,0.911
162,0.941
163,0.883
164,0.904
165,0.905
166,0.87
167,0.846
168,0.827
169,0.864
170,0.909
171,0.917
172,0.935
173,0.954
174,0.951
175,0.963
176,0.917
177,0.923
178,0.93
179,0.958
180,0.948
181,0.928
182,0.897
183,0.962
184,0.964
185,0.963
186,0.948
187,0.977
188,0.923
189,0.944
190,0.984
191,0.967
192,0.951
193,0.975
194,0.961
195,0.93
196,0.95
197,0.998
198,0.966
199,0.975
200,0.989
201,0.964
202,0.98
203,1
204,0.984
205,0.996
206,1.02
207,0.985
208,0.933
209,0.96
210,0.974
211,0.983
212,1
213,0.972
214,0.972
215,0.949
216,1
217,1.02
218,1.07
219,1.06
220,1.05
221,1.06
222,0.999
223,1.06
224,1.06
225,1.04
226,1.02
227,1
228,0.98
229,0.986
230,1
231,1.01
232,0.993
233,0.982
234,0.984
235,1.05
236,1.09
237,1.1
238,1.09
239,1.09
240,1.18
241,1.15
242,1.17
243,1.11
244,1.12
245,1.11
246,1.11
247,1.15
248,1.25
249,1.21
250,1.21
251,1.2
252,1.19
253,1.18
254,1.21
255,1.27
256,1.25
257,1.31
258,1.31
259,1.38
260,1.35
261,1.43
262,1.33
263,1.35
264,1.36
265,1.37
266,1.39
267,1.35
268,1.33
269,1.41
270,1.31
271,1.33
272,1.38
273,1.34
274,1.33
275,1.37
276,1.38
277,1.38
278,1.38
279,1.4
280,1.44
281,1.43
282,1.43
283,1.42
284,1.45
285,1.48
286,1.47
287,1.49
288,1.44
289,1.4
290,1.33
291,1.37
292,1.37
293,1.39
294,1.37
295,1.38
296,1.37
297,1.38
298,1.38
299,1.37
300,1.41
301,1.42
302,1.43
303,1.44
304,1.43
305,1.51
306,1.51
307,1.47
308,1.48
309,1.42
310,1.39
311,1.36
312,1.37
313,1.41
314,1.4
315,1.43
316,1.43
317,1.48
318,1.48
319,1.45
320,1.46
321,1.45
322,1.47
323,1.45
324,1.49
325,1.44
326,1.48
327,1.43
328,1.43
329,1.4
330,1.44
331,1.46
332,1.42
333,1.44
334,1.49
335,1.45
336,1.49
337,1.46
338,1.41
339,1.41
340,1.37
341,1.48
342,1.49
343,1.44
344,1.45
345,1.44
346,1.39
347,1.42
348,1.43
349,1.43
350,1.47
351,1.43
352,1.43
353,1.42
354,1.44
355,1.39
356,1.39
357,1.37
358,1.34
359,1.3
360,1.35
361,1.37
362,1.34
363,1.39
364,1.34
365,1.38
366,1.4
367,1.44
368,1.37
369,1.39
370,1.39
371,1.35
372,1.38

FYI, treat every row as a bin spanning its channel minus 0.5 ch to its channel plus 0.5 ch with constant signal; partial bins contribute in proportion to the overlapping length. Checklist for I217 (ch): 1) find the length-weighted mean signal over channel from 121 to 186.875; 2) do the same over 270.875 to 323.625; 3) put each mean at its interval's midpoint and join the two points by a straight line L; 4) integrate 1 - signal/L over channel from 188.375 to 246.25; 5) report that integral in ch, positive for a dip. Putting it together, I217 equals 7.1 ch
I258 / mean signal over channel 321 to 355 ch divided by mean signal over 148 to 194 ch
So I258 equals 1.55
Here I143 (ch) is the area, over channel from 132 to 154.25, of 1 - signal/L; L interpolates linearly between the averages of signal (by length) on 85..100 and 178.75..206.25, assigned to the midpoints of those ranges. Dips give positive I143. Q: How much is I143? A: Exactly -1.9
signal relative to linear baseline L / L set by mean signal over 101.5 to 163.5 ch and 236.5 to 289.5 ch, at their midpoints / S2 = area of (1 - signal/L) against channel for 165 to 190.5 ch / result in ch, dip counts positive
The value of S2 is 3.8 ch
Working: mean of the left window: 0.974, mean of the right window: 1.3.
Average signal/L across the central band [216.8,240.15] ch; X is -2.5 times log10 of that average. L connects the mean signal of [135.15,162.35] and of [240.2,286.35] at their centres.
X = 0.15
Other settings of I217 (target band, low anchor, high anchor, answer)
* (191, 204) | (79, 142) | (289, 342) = 1.9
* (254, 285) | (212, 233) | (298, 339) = -3.6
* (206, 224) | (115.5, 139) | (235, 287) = 3.0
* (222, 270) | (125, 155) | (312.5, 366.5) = 1.8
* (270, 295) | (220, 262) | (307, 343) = -2.2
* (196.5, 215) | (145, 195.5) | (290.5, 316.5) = 1.4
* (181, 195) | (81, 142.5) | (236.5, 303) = 2.1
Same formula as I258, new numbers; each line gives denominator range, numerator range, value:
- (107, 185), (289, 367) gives 1.48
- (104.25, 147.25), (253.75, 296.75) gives 1.38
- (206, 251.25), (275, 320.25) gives 1.35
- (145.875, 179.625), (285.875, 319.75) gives 1.53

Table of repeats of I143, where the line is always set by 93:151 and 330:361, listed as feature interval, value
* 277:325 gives -3.34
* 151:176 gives 3.42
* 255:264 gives -0.63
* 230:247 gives 1.73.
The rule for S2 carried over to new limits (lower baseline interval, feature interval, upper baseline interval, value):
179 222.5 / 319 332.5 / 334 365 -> -1.1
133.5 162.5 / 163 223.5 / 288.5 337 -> 6.6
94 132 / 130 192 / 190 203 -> 1.9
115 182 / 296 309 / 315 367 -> -1.0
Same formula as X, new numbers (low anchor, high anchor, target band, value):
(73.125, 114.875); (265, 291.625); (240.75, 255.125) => 0.11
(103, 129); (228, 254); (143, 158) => 0.08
